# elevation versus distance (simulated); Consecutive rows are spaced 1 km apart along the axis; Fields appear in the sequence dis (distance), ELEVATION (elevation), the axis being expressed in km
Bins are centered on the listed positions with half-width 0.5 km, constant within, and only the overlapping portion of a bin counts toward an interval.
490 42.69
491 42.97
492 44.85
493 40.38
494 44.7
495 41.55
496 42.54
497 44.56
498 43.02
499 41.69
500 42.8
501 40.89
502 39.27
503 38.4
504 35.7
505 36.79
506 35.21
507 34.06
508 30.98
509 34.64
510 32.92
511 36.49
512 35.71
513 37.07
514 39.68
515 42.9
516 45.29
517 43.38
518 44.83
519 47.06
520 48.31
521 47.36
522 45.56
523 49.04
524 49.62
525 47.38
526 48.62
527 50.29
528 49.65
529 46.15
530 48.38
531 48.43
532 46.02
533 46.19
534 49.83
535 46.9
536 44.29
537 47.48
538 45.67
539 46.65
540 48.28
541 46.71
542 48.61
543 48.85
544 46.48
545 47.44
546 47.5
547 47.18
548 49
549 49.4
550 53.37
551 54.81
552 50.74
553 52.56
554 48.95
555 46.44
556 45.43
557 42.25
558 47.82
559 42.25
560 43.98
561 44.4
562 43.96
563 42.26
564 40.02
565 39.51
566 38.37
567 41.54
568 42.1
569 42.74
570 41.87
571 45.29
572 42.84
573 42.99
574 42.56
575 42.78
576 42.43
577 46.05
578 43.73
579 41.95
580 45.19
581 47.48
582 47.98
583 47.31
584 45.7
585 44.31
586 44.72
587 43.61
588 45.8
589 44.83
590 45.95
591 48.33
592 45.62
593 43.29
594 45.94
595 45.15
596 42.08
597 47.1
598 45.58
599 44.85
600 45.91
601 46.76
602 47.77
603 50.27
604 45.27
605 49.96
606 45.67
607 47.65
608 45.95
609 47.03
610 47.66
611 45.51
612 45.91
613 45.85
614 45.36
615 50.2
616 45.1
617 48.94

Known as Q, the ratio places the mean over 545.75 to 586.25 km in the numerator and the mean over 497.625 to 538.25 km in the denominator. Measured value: 1.05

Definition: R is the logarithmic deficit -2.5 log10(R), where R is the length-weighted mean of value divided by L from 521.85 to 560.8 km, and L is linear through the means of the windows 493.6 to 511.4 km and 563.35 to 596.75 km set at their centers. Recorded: -0.16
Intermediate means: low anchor 38.7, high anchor 44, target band 47.8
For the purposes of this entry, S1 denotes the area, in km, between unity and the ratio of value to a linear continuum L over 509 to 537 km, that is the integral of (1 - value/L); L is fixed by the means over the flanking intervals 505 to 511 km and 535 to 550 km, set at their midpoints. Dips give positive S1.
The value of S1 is -3.5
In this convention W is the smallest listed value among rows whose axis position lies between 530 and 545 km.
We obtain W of 44.29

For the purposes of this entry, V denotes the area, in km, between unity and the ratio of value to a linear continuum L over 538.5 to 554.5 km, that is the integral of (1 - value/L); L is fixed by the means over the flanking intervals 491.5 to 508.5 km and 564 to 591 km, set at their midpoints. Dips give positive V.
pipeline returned -2.6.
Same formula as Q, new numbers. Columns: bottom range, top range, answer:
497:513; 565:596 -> 1.18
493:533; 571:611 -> 1.07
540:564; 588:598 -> 0.96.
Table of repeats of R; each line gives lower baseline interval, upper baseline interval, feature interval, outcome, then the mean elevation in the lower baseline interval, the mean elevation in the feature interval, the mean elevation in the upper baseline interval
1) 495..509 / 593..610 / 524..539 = -0.16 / 38.9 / 47.6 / 46.4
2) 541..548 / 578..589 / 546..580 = 0.04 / 47.7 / 44.9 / 45.3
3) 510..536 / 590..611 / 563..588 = 0.06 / 45.3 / 43.5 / 46.4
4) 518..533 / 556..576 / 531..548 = -0.03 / 47.8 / 47.2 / 42.7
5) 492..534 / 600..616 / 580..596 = 0.01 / 42.6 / 45.6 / 47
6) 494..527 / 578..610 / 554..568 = 0.03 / 41.5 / 43.1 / 46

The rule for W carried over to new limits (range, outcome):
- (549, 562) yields 42.25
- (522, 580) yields 38.37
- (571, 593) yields 41.95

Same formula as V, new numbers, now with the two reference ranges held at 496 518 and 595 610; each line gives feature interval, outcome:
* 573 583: 0.0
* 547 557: -1.7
